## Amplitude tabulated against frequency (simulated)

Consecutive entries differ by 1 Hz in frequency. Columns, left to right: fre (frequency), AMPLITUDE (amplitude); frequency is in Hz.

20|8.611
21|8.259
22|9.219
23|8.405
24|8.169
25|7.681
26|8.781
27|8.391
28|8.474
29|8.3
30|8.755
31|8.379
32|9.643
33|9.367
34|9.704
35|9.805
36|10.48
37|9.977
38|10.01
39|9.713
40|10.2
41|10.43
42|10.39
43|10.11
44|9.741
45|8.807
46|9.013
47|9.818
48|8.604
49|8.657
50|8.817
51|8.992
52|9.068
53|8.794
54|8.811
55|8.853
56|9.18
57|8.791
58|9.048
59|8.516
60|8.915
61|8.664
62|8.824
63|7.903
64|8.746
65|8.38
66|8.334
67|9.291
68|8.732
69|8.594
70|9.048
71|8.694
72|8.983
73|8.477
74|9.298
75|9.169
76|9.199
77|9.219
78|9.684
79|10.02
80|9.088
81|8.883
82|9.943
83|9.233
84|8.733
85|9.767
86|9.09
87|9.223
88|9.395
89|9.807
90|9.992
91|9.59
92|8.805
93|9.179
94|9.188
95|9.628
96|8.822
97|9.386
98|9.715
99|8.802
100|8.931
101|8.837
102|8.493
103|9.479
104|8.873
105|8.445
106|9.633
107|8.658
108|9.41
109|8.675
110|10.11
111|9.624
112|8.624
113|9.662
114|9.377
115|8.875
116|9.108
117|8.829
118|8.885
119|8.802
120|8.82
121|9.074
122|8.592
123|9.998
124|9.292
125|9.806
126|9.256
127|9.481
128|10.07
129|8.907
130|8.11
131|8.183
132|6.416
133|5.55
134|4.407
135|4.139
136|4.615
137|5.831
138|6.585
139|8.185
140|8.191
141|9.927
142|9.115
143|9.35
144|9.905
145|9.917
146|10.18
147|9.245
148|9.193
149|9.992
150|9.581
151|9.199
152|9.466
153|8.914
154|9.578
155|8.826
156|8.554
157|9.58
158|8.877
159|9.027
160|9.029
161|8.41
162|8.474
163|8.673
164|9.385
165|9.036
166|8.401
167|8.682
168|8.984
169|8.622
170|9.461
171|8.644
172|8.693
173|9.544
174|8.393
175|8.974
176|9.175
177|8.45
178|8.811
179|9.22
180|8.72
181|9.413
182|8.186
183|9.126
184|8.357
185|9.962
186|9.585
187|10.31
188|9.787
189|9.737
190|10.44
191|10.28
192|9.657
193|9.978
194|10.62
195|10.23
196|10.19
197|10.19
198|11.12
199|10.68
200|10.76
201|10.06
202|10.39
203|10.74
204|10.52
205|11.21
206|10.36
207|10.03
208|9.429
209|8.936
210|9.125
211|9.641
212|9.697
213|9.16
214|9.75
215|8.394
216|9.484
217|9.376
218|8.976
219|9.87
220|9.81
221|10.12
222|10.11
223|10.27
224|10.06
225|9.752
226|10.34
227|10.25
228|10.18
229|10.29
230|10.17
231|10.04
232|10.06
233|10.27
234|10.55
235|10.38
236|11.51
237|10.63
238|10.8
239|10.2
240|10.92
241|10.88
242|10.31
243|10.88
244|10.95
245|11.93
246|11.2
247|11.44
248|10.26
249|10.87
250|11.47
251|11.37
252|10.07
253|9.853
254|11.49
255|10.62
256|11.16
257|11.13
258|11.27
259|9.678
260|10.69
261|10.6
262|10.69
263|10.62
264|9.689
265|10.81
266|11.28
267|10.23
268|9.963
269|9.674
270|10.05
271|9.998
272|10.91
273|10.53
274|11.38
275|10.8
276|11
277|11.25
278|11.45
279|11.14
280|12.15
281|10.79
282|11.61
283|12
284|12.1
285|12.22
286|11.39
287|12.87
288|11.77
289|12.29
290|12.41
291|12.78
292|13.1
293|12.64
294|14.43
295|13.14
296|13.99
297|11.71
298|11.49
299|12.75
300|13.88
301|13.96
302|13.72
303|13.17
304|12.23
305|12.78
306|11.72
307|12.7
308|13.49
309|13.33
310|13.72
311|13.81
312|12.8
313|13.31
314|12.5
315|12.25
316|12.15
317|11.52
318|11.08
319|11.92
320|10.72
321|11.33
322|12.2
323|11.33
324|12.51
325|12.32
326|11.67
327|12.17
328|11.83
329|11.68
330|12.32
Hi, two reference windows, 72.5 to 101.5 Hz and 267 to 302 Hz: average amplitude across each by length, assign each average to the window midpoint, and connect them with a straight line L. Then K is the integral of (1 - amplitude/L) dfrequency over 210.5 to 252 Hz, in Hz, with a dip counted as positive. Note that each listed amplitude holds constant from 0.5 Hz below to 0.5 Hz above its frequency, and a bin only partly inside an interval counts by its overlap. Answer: 3.3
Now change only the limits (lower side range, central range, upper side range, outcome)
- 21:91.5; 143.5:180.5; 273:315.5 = 5.3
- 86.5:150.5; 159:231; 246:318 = 4.1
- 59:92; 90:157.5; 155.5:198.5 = 2.8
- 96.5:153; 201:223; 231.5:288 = 0.7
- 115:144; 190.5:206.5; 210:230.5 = -1.8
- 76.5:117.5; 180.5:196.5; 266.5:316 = 1.3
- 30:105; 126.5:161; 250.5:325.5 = 5.7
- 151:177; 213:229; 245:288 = 0.5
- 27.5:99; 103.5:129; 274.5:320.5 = 1.9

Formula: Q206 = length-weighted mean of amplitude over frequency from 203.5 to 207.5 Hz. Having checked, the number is 10.5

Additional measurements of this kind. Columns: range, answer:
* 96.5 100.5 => 9.21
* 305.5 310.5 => 13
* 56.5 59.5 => 8.79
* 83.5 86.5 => 9.2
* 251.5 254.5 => 10.5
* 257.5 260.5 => 10.5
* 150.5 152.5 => 9.33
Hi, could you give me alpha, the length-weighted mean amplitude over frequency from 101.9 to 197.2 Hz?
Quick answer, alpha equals 8.93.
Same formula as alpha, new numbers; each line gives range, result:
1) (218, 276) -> 10.5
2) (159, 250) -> 9.84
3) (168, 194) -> 9.28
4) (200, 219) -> 9.77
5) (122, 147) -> 8.17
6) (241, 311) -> 11.6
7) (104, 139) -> 8.35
